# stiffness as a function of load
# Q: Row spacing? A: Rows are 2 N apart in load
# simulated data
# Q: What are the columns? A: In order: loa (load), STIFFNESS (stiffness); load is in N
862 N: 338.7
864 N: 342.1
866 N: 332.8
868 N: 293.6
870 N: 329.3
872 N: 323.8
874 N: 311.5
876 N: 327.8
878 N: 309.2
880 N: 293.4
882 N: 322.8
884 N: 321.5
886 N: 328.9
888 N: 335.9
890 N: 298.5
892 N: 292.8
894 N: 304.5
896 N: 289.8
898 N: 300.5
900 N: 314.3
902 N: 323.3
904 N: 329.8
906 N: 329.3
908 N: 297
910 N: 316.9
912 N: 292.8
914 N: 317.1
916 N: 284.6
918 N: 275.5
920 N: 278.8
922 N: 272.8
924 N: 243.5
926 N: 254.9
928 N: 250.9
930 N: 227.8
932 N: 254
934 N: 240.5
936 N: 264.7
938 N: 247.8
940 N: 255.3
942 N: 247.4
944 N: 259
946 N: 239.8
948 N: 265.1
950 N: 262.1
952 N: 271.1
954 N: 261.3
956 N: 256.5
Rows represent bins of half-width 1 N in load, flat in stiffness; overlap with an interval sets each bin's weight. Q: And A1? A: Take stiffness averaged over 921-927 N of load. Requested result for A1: 257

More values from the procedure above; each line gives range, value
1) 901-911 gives 319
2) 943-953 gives 259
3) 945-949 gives 252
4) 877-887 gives 315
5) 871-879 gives 318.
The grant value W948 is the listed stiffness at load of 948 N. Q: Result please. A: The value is 265.1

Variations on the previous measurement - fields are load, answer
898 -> 300.5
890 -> 298.5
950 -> 262.1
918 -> 275.5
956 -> 256.5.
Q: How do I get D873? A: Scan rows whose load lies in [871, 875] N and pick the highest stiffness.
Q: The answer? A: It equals 323.8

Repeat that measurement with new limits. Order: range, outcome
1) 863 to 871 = 342.1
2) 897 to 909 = 329.8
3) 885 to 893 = 335.9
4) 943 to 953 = 271.1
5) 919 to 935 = 278.8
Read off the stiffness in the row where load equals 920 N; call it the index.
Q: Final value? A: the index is 278.8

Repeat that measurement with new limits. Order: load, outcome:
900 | 314.3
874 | 311.5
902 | 323.3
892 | 292.8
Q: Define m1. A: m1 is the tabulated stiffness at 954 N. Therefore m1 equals 261.3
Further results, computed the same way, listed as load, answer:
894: 304.5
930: 227.8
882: 322.8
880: 293.4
